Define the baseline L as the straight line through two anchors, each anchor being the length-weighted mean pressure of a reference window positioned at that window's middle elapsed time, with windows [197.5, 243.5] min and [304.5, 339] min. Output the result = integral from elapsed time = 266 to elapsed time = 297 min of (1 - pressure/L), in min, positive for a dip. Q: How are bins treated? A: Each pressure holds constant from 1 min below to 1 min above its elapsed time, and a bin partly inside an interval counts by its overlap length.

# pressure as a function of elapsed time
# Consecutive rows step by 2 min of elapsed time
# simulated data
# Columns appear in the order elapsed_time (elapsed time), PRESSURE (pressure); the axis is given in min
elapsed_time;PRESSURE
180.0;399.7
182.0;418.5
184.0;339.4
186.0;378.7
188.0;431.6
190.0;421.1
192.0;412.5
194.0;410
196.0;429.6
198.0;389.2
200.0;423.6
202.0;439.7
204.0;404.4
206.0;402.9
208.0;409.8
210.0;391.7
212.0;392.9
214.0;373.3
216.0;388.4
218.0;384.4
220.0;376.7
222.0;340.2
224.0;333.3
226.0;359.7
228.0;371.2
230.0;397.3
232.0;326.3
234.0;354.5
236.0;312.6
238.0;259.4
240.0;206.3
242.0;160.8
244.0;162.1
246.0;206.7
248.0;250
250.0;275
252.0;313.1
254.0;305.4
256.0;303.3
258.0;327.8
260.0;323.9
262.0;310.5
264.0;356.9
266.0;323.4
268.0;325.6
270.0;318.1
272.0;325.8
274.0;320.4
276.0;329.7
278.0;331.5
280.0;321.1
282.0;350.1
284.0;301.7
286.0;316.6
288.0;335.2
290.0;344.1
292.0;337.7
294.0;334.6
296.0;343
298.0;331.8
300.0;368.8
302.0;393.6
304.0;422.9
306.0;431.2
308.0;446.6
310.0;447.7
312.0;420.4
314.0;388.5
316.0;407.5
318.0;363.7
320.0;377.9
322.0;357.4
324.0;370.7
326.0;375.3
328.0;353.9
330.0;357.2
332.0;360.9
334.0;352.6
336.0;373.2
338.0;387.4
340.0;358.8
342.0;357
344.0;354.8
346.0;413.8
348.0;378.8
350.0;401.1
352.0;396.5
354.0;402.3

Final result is 3.7 min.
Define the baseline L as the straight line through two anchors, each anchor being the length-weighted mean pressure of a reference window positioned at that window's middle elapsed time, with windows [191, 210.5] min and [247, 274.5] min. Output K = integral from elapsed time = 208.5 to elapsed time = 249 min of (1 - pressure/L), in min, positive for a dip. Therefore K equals 5.5 min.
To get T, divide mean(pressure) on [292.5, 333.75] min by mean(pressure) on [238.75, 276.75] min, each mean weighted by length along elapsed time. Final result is 1.33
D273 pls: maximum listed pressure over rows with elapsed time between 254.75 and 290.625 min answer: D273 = 356.9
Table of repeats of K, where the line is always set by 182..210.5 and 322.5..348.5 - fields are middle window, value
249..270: 3.9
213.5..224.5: 0.9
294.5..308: -0.3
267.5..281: 2.1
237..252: 6.5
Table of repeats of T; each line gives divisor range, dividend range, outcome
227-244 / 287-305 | 1.23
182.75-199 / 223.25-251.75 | 0.71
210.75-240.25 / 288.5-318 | 1.10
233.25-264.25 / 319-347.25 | 1.34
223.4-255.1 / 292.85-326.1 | 1.35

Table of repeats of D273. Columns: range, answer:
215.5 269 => 397.3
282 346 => 447.7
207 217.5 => 409.8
